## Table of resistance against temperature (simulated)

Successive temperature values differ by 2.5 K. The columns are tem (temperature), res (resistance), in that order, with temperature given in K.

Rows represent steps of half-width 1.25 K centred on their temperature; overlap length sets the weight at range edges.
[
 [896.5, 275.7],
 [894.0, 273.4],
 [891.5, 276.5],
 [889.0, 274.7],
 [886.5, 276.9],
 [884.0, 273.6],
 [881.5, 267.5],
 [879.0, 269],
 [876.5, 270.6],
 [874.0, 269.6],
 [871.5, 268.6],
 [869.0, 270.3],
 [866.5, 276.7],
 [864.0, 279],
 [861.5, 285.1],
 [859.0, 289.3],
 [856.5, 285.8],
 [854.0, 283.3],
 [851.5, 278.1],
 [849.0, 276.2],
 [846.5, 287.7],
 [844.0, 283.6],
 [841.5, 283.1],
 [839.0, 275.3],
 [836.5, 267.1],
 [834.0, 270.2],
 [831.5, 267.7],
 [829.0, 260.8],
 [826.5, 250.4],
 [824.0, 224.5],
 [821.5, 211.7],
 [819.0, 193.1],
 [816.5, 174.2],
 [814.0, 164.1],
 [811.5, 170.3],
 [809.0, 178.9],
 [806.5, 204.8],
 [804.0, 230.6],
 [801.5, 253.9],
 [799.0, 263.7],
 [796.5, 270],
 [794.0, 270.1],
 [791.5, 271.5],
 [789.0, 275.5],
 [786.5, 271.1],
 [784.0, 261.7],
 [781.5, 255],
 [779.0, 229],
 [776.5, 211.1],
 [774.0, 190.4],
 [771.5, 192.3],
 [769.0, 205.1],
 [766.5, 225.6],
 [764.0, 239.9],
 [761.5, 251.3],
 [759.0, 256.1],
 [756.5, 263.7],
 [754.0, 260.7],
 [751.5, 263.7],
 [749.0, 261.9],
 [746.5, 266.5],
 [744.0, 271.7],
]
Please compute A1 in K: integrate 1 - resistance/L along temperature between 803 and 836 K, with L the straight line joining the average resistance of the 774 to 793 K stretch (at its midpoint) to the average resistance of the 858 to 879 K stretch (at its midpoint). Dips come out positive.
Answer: 5.6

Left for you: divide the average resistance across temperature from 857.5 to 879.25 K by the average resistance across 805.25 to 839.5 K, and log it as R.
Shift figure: 1.25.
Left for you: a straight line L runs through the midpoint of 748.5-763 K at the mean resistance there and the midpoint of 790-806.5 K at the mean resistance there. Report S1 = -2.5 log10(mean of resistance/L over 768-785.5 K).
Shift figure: 0.163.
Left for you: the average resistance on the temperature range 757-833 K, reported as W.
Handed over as 231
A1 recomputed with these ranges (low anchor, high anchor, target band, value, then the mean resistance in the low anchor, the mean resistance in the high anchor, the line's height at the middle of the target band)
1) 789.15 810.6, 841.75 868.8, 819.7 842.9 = 0.9 K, 243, 282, 265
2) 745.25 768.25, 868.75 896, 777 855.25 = 4.6 K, 253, 272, 262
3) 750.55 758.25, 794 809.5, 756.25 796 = 1.5 K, 262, 239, 252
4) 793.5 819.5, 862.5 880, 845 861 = -1.7 K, 215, 272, 256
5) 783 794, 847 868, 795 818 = 5.1 K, 270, 282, 273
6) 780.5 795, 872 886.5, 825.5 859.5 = -0.8 K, 268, 271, 269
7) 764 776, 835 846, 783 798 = -2.8 K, 208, 278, 228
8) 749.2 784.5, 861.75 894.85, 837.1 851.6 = -1.0 K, 236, 273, 262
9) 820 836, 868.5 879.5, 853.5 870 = -1.1 K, 248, 270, 264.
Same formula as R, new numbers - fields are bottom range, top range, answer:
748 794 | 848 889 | 1.13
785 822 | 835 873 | 1.23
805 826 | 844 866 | 1.47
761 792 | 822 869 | 1.16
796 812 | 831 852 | 1.23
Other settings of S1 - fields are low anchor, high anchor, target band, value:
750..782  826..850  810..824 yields 0.37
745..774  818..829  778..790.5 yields -0.10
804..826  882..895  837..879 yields -0.16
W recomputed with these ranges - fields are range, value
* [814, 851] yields 249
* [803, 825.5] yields 195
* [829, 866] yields 279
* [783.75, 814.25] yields 239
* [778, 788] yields 255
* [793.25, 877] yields 252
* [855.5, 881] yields 276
